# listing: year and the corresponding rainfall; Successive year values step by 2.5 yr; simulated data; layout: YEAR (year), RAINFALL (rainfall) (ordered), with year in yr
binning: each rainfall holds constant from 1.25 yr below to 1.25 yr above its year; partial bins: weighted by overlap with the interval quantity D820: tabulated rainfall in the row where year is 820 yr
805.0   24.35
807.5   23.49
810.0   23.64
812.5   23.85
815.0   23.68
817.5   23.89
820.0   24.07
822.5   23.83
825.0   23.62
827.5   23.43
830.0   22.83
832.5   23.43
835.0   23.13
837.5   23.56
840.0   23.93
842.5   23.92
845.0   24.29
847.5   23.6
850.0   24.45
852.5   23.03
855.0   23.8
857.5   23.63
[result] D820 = 24.07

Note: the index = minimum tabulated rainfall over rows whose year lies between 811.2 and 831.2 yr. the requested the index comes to 22.83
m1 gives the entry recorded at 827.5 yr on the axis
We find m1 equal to 23.43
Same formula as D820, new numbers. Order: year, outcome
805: 24.35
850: 24.45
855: 23.8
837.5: 23.56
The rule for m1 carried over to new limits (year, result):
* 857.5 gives 23.63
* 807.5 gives 23.49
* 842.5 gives 23.92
